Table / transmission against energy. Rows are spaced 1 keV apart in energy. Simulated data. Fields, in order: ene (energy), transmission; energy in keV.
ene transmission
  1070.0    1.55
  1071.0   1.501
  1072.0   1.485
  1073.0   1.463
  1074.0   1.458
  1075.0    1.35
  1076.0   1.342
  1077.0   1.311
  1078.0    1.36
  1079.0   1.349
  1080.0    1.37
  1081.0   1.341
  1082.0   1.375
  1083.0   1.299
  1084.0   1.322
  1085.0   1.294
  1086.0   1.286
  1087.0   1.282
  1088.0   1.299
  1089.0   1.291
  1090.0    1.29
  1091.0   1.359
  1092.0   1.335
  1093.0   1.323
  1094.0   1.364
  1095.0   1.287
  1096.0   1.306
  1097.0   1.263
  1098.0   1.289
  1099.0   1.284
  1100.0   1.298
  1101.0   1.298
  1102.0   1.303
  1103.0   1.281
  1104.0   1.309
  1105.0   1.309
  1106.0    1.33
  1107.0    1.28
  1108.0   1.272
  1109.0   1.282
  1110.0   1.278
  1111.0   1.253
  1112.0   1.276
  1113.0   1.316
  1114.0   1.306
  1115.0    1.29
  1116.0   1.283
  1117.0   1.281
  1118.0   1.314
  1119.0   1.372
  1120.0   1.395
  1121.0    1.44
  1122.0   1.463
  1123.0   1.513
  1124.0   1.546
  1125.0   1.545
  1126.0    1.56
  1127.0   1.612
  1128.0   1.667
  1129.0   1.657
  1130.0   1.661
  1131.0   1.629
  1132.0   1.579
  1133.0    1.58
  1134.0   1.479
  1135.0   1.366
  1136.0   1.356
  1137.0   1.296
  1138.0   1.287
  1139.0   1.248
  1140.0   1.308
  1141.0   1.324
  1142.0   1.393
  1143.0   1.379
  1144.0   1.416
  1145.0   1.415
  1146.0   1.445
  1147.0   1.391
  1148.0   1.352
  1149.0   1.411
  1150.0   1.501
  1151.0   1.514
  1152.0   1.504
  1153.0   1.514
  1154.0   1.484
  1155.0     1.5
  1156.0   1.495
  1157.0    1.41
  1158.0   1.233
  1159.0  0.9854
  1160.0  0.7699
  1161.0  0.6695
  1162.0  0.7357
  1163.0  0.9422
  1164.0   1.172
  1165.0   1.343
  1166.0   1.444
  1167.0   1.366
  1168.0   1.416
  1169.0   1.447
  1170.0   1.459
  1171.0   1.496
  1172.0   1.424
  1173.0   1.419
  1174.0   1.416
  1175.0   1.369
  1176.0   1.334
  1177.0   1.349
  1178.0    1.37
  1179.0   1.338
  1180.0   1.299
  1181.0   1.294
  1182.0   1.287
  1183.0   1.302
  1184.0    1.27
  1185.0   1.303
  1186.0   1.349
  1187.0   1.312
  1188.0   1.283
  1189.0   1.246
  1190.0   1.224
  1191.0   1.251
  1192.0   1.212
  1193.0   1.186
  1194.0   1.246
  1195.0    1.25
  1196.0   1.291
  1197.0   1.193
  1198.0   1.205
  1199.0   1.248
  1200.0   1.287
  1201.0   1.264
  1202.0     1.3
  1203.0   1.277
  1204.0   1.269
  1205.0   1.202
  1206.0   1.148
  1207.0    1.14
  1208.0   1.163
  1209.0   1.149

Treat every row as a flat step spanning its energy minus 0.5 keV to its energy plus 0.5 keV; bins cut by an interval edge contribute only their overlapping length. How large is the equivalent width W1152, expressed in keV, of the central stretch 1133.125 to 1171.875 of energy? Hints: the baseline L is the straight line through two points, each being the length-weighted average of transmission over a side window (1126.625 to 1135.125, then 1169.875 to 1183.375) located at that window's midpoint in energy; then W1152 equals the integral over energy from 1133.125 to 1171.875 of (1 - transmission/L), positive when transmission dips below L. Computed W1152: 4.1 keV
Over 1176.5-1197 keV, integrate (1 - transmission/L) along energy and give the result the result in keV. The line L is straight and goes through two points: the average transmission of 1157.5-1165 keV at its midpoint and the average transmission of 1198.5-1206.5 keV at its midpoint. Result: -2.6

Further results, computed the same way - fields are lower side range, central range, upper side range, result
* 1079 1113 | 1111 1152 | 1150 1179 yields -3.8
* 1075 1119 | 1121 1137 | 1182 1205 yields -3.0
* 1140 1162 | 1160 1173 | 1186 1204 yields 0.7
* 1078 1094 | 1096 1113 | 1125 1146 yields 1.1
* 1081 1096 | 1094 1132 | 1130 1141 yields -0.3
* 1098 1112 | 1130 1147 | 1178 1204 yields -1.7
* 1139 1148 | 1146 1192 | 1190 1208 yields -0.1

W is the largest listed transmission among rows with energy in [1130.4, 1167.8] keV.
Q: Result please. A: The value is 1.629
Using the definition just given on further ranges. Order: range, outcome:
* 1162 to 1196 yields 1.496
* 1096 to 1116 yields 1.33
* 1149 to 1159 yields 1.514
